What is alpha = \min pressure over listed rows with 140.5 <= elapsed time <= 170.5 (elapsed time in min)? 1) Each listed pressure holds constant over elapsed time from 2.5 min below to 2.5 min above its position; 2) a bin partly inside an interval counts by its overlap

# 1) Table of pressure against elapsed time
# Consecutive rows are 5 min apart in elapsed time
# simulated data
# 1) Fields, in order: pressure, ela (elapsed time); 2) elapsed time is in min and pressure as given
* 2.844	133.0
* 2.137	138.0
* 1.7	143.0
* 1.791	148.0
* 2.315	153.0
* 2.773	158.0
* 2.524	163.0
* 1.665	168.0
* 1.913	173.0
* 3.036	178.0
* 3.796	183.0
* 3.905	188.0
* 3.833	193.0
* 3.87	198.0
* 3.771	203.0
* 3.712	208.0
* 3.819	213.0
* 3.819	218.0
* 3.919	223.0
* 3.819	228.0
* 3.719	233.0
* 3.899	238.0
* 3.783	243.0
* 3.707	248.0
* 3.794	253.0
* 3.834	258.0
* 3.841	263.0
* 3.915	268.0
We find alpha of 1.665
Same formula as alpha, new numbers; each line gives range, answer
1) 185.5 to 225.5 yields 3.712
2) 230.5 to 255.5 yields 3.707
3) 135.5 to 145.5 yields 1.7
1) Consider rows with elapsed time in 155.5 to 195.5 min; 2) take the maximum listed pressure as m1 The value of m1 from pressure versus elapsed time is 3.905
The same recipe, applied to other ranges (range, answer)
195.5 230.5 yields 3.919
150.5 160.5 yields 2.773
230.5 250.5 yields 3.899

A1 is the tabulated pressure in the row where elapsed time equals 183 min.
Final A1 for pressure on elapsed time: 3.796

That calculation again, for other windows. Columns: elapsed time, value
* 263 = 3.841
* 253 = 3.794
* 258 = 3.834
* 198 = 3.87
